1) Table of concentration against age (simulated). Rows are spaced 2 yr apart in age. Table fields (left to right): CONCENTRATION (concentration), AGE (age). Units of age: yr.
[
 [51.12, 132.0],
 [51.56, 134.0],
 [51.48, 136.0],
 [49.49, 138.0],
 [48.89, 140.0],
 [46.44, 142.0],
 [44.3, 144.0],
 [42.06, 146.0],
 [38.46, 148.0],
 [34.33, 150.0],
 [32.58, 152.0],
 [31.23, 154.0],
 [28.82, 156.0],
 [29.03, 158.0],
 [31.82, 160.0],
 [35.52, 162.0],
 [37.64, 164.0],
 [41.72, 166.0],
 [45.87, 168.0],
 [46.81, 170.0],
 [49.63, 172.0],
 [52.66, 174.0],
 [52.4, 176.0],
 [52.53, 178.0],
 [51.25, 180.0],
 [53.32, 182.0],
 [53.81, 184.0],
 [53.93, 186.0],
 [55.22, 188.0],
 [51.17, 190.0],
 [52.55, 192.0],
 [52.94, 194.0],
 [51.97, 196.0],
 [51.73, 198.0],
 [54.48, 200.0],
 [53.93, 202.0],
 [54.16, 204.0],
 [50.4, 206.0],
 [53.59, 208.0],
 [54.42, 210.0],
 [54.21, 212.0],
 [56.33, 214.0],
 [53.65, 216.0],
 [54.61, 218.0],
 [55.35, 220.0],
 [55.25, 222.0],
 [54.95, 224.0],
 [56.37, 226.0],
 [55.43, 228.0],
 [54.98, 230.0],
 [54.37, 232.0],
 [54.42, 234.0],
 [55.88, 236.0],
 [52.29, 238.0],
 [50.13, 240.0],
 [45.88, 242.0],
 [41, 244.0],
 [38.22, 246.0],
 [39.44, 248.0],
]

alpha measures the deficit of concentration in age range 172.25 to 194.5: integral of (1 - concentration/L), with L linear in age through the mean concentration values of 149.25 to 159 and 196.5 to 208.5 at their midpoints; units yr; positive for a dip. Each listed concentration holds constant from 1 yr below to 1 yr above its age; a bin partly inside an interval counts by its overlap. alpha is -4.3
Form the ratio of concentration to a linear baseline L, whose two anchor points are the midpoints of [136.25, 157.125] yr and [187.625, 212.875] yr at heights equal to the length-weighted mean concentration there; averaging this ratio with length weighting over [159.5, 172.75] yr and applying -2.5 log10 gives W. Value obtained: 0.085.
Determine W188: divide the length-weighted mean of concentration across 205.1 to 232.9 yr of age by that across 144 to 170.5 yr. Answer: 1.49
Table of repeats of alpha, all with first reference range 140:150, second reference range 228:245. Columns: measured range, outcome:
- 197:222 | -2.7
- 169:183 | -1.7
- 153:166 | 3.2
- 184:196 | -1.6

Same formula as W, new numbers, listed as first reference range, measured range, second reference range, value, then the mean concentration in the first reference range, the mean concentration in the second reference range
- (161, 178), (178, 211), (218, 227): -0.059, 45.7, 55.4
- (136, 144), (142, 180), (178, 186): 0.233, 48.2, 52.9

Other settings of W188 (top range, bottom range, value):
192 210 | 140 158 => 1.41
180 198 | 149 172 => 1.45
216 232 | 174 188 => 1.04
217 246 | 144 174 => 1.37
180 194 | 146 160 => 1.61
